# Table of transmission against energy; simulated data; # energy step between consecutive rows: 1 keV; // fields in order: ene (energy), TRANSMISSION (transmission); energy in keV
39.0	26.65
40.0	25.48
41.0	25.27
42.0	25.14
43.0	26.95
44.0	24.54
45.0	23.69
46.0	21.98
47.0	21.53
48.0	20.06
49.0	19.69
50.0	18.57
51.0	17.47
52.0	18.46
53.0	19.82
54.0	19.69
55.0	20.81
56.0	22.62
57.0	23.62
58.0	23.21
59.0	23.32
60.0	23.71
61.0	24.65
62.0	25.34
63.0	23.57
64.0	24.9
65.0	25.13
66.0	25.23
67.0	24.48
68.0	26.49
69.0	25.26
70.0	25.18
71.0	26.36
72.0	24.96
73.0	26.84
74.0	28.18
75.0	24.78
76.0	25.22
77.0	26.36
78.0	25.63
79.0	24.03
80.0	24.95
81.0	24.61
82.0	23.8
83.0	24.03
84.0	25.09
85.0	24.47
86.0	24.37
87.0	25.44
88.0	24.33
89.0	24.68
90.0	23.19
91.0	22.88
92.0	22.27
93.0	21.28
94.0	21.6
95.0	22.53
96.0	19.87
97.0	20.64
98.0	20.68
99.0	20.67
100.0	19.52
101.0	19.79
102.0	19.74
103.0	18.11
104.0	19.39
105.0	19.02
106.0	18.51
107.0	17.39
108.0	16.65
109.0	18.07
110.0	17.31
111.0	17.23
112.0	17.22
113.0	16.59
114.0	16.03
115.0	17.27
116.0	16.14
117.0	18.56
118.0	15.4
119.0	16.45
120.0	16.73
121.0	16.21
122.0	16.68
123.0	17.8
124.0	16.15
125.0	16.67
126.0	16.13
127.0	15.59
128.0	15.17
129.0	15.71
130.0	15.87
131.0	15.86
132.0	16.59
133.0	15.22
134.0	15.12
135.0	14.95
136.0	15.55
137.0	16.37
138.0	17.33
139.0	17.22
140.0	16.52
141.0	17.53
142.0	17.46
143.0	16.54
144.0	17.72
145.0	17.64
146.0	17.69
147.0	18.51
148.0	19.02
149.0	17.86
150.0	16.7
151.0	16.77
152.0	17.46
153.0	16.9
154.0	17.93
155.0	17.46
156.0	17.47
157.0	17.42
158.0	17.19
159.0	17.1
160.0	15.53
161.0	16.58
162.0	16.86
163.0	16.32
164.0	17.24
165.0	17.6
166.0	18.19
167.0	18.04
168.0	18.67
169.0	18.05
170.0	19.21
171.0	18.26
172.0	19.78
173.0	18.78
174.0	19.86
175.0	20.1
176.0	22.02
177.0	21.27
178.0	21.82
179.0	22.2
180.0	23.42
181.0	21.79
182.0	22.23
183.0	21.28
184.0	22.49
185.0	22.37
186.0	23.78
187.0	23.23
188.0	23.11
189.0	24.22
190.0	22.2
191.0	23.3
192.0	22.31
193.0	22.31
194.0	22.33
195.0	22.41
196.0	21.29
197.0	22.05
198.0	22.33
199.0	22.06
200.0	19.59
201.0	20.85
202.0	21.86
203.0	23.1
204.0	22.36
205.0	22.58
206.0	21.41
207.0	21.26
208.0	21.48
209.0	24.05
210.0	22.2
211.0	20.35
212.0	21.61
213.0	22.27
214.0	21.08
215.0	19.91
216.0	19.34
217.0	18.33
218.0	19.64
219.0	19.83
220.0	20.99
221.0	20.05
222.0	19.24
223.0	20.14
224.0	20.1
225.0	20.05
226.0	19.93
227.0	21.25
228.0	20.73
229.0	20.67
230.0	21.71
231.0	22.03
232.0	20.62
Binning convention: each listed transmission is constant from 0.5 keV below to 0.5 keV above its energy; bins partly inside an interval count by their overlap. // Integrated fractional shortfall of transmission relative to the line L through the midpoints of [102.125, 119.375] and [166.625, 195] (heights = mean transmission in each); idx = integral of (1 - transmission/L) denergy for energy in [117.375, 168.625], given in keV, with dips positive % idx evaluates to 6.4 keV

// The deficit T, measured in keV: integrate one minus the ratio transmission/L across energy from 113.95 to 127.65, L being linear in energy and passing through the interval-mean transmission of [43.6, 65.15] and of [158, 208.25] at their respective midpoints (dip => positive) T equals 3.1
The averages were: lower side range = 22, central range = 16.6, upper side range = 20.7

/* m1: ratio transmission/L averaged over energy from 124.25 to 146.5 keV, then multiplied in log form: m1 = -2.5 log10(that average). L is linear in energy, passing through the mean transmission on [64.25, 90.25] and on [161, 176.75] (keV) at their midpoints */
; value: 0.267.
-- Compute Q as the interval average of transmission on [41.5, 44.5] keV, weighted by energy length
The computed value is 25.5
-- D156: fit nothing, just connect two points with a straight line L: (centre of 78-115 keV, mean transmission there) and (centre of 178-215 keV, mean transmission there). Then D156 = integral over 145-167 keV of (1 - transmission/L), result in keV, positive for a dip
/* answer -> 4.4 keV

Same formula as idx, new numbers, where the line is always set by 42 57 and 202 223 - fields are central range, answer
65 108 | -3.6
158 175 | 2.6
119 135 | 3.9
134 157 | 4.4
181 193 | -0.9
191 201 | -0.4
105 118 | 2.4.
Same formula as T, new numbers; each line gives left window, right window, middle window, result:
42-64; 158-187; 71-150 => 5.7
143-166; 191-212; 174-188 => -1.5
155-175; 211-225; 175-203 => -4.9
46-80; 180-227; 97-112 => 2.7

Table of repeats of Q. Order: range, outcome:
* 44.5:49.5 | 21.4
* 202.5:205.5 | 22.7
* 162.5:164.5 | 16.8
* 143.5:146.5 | 17.7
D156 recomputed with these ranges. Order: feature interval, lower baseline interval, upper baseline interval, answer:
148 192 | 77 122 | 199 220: 2.86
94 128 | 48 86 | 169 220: 7.51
